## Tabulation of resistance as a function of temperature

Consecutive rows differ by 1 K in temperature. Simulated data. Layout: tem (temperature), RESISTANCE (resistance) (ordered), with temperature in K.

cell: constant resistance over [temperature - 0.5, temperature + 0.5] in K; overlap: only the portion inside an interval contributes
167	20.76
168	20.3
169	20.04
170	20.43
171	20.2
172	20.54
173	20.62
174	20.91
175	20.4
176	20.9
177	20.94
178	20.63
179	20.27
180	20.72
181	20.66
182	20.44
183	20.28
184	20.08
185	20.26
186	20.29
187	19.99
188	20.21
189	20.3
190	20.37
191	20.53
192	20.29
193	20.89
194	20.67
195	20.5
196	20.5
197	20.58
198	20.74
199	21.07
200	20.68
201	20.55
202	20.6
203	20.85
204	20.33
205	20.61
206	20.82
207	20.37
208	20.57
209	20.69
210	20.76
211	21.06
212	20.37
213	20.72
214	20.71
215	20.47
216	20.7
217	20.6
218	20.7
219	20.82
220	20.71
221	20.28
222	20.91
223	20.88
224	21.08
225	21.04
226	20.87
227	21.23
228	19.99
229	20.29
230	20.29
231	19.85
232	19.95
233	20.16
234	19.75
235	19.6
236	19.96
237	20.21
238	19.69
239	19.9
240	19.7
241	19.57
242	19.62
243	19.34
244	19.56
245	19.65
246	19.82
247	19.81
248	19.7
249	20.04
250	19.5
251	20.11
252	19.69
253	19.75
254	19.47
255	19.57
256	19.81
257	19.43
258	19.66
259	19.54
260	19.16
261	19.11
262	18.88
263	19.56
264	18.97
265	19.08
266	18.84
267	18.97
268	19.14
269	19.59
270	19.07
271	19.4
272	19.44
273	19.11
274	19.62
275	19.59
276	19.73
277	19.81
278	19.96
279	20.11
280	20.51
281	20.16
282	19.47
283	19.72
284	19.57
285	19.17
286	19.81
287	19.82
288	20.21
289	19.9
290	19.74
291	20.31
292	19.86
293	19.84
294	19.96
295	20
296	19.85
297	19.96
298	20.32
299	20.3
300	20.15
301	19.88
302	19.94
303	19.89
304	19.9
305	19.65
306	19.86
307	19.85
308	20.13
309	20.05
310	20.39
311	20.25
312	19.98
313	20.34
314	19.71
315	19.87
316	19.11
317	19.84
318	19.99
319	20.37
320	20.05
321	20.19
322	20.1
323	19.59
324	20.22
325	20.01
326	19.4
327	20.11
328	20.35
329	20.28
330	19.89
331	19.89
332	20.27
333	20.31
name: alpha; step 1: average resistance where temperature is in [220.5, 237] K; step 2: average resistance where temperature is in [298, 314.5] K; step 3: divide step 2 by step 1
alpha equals 1.0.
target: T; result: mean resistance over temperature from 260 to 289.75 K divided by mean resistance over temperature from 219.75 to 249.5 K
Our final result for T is 0.97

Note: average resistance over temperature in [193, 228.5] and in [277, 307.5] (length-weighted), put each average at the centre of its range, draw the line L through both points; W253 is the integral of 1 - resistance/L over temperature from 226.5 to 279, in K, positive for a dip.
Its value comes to 1.7 K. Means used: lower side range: 20.7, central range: 19.6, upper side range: 19.9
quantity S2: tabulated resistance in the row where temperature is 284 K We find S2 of 19.57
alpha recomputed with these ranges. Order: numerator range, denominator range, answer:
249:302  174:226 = 0.95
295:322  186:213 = 0.97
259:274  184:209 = 0.94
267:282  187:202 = 0.96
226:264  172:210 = 0.96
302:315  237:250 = 1.01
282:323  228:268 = 1.02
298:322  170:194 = 0.98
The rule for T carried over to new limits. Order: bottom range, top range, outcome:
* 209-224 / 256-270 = 0.93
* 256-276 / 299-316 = 1.04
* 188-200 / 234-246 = 0.96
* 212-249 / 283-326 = 0.99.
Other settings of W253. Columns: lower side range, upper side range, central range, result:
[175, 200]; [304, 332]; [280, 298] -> 0.2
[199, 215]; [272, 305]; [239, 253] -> 0.4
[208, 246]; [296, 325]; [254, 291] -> 1.1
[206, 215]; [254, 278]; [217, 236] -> -0.2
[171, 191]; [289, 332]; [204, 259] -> 0.2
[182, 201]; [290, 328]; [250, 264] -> 0.5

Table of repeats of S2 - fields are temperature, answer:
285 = 19.17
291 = 20.31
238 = 19.69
